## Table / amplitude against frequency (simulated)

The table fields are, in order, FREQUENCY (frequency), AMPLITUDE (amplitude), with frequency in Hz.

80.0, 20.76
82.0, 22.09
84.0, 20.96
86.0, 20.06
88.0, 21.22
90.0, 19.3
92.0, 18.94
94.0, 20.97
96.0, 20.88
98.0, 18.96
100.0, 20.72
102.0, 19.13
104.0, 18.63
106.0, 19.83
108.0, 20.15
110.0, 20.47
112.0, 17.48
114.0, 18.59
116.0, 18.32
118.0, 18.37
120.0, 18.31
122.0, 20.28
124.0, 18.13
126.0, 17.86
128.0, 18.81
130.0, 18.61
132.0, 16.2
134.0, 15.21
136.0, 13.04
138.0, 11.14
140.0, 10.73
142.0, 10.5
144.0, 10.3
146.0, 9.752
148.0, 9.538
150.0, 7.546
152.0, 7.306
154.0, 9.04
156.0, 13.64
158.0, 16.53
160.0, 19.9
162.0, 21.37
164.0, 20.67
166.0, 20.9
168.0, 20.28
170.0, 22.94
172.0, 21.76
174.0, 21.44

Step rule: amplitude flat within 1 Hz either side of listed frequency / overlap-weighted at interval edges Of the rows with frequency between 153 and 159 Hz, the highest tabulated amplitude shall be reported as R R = 16.53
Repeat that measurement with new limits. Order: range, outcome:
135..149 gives 13.04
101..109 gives 20.15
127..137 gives 18.81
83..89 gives 21.22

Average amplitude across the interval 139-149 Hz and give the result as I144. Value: 10.2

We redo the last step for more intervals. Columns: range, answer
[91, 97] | 20.3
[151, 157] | 10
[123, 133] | 17.9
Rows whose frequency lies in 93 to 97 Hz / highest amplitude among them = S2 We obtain 20.97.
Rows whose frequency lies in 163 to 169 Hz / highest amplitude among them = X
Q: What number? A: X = 20.9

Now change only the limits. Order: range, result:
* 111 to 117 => 18.59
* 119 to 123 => 20.28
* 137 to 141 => 11.14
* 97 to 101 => 20.72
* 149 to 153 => 7.546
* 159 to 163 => 21.37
